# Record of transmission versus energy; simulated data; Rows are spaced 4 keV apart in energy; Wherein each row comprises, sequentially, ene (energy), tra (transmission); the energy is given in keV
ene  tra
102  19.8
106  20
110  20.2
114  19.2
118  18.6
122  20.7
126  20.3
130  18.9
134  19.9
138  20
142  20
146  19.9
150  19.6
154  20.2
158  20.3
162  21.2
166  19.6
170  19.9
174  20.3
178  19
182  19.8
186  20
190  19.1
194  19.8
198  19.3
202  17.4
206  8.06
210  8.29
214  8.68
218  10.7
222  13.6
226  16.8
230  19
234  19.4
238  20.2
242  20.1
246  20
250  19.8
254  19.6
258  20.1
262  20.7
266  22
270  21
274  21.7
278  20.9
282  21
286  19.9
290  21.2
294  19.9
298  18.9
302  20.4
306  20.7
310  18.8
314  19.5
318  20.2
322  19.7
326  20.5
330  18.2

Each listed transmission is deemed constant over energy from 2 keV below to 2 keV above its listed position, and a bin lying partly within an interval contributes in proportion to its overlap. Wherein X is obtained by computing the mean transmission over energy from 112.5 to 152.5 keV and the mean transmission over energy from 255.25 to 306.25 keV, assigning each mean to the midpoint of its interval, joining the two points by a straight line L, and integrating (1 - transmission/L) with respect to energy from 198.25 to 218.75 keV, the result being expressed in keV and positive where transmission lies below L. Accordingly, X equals 9.0 keV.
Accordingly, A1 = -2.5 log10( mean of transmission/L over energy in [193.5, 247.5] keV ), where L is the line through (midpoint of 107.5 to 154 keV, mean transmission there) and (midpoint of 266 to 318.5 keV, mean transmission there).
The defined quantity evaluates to 0.27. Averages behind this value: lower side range 19.8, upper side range 20.4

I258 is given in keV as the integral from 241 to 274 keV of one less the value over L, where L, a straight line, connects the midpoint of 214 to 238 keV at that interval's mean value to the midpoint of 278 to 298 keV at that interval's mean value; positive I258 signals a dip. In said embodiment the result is -4.5 keV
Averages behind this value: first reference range 15.7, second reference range 20.4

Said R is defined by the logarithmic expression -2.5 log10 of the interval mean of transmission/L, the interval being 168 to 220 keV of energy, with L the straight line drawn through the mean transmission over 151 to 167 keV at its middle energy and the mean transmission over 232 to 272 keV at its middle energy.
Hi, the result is 0.25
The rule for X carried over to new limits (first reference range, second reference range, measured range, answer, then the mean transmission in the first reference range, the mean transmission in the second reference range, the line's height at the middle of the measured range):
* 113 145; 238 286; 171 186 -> 0.2 keV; 19.7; 20.6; 20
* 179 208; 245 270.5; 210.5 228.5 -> 6.3 keV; 17.7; 20.4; 18.8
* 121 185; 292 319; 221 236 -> 1.8 keV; 20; 19.8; 19.9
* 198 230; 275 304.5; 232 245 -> -3.9 keV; 12.8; 20.4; 15.3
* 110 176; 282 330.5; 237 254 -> 0.0 keV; 19.9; 19.9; 19.9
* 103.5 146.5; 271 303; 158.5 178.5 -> -0.1 keV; 19.8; 20.5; 20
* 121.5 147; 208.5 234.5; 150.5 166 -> -1.9 keV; 19.9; 13.6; 18.2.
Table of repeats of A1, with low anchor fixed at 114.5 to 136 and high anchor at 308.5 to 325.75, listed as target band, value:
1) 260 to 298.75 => -0.060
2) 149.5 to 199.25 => -0.012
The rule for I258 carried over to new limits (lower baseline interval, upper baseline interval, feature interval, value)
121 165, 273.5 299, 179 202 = 0.9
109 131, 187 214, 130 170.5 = -4.8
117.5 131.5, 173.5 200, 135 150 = -0.2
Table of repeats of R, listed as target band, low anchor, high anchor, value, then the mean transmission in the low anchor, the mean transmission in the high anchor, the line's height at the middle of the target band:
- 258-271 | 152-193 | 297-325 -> -0.065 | 19.9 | 19.8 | 19.8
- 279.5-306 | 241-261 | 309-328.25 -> -0.023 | 19.9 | 19.8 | 19.8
